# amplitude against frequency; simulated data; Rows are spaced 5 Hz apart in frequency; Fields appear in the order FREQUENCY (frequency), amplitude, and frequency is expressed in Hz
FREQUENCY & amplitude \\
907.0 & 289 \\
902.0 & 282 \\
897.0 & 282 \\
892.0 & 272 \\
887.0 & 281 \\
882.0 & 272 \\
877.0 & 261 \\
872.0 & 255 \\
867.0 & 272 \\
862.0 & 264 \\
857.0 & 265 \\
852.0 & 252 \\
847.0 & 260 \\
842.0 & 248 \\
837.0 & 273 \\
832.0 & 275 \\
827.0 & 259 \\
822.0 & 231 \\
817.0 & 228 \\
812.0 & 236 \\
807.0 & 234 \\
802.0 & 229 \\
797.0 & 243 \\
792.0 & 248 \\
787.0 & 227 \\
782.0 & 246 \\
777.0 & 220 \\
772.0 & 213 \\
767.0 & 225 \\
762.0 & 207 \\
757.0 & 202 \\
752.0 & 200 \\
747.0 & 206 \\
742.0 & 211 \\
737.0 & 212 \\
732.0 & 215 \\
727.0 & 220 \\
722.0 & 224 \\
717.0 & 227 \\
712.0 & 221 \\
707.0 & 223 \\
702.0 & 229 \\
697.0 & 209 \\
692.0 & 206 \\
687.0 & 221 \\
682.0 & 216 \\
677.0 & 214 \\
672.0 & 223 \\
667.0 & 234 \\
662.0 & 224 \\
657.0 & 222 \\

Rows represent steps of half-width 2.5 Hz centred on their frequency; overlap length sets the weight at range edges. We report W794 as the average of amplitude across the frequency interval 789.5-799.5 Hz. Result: 246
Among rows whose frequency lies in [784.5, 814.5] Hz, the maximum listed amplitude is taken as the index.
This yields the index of 248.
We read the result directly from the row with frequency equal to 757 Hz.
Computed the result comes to 202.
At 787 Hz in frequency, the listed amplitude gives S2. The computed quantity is 227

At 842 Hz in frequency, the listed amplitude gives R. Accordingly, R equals 248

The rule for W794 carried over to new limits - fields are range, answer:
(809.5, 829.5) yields 238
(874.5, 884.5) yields 266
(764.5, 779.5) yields 219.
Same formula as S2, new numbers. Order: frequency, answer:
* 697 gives 209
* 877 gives 261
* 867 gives 272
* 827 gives 259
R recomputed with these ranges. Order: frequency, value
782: 246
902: 282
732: 215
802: 229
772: 213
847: 260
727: 220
